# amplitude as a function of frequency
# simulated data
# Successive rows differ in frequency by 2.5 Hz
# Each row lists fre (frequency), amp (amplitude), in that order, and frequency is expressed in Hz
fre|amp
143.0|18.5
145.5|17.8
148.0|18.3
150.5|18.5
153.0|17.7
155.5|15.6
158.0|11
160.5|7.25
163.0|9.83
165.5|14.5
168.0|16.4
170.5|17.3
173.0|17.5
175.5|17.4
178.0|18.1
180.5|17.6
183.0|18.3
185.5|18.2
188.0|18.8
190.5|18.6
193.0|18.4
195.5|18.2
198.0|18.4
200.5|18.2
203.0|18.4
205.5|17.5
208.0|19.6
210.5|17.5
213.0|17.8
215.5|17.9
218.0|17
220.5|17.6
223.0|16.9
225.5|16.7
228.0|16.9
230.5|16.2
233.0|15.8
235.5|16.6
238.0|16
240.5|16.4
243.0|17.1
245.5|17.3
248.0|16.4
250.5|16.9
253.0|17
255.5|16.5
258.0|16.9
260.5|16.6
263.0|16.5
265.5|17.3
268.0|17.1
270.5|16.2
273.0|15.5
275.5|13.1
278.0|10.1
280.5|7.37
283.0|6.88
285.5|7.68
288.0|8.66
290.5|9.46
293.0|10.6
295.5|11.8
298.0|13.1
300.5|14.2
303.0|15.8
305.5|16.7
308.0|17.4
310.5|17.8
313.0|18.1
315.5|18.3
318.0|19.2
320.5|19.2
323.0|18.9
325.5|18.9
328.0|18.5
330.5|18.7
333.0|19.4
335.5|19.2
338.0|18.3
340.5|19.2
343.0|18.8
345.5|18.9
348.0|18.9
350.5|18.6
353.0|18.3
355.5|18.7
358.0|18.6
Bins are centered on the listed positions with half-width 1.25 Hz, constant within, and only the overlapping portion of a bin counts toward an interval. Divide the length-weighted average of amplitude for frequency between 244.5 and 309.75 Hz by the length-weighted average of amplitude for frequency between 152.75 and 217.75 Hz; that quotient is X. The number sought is 0.8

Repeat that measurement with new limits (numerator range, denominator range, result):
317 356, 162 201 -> 1.09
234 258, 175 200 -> 0.92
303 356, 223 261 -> 1.11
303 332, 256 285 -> 1.32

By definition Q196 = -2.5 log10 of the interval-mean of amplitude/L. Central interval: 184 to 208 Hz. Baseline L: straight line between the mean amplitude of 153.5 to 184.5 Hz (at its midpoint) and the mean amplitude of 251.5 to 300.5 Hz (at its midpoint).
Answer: -0.25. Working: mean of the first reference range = 15.2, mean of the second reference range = 13.1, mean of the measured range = 18.4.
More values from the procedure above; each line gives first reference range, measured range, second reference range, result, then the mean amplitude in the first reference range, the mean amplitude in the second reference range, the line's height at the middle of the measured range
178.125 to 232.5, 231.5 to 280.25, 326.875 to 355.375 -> 0.15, 17.8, 18.8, 18.2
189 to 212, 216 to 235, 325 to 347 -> 0.10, 18.3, 18.9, 18.4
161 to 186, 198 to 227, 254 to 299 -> -0.19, 16.2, 12.9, 14.9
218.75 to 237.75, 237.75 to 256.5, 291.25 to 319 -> -0.02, 16.6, 15.6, 16.4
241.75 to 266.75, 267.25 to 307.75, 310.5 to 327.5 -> 0.41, 16.9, 18.7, 17.8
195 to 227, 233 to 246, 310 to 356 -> 0.09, 17.8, 18.7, 18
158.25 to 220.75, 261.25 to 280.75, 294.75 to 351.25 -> 0.20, 16.9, 17.8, 17.5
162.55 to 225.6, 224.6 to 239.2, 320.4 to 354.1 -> 0.10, 17.5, 18.8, 17.9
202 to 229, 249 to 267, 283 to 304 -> -0.20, 17.6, 11.1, 14.1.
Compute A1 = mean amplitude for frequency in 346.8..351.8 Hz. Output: 18.7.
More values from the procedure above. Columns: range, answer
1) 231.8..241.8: 16.2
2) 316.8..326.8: 19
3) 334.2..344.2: 18.9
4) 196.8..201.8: 18.3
